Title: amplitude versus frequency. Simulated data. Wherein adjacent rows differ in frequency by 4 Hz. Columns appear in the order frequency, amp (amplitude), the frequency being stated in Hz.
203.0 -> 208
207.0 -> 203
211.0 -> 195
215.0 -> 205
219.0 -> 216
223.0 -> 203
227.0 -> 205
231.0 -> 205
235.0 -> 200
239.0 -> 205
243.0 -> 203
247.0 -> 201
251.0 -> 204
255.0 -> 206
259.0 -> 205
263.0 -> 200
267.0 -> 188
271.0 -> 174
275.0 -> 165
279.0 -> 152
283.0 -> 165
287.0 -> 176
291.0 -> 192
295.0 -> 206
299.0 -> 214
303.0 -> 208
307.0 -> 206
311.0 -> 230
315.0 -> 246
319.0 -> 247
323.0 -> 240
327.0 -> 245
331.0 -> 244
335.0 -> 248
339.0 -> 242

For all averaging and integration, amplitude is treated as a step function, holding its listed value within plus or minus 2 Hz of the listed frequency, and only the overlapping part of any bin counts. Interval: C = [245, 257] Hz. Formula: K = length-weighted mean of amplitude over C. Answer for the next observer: 204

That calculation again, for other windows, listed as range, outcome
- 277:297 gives 178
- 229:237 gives 202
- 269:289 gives 166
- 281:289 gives 170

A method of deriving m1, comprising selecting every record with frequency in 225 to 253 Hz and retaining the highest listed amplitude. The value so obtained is 205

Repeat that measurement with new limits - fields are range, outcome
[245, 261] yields 206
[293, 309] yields 214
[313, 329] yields 247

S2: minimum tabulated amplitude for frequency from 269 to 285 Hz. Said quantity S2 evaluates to 152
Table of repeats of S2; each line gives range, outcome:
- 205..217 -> 195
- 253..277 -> 165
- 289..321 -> 192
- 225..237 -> 200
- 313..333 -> 240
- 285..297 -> 176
